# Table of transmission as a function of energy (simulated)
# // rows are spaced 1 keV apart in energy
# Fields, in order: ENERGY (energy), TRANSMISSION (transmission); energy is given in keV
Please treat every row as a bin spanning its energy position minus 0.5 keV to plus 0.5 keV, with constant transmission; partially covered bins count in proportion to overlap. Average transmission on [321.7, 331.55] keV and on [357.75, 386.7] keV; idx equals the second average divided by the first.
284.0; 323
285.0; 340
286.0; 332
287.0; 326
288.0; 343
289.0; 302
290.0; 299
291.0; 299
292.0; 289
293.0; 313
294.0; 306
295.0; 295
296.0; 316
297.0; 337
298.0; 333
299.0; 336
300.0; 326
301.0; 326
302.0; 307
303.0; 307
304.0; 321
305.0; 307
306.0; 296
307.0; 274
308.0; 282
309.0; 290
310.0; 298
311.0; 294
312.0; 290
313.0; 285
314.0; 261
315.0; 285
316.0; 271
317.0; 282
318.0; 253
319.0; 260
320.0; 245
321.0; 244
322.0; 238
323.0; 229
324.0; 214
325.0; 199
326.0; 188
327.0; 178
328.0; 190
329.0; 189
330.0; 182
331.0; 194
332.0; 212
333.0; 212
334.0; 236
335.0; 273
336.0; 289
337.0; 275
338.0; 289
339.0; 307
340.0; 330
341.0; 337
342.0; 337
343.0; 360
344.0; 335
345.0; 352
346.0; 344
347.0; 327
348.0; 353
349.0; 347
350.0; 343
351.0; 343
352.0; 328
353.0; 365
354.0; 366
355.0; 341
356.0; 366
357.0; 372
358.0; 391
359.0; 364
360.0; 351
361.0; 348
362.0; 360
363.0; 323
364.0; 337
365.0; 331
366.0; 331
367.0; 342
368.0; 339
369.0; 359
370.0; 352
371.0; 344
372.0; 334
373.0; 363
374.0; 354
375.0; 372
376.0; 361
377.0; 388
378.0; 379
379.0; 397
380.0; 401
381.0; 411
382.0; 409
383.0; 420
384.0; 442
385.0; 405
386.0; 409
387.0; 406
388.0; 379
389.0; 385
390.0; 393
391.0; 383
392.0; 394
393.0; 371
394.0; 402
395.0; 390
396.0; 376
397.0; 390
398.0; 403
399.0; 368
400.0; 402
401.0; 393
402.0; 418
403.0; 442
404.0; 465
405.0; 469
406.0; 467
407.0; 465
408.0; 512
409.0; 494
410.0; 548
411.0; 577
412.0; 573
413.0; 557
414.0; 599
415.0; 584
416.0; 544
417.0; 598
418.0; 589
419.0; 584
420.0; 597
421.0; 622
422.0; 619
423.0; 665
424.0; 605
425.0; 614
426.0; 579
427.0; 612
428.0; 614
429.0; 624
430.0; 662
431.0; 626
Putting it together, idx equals 1.85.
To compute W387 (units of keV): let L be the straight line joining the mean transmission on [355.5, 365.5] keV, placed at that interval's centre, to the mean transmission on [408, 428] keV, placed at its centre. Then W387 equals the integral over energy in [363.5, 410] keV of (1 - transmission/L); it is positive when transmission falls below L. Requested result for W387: 6.3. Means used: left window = 354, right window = 586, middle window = 396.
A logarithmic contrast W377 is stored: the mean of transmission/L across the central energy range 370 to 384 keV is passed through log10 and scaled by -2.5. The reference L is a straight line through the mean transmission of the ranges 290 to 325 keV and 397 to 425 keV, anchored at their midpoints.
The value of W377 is 0.173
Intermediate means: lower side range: 287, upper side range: 524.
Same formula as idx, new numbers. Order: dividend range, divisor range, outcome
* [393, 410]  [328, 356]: 1.43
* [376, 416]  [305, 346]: 1.65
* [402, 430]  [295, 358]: 1.94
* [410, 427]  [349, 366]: 1.69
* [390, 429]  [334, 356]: 1.54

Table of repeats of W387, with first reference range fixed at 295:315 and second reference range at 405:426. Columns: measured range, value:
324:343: 6.44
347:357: 1.59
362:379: 4.01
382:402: 4.51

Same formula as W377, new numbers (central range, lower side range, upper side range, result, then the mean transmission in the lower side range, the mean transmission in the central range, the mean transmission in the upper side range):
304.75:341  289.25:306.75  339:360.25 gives 0.28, 312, 255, 349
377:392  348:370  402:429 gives 0.11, 350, 401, 560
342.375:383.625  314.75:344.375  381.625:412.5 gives -0.06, 254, 359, 431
